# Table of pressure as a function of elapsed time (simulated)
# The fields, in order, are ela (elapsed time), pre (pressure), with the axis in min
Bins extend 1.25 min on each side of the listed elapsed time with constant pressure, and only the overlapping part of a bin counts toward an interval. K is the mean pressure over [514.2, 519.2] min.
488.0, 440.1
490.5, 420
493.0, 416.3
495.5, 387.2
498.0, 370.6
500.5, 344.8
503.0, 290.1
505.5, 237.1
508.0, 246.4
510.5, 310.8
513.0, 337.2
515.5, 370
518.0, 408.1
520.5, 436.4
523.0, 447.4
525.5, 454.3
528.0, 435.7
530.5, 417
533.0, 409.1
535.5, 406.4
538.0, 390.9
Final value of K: 388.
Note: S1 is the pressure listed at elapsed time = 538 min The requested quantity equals 390.9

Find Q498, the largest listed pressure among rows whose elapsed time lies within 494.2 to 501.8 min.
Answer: 387.2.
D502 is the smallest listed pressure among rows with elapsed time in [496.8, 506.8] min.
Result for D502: 237.1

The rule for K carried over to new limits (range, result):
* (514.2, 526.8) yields 423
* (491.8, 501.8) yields 379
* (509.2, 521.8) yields 372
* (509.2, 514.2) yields 323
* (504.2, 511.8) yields 265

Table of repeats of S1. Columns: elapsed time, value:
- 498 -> 370.6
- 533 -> 409.1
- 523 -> 447.4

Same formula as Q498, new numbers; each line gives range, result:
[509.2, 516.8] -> 370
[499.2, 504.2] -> 344.8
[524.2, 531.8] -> 454.3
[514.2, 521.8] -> 436.4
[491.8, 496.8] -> 416.3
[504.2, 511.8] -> 310.8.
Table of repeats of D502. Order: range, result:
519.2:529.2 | 435.7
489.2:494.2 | 416.3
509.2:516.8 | 310.8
